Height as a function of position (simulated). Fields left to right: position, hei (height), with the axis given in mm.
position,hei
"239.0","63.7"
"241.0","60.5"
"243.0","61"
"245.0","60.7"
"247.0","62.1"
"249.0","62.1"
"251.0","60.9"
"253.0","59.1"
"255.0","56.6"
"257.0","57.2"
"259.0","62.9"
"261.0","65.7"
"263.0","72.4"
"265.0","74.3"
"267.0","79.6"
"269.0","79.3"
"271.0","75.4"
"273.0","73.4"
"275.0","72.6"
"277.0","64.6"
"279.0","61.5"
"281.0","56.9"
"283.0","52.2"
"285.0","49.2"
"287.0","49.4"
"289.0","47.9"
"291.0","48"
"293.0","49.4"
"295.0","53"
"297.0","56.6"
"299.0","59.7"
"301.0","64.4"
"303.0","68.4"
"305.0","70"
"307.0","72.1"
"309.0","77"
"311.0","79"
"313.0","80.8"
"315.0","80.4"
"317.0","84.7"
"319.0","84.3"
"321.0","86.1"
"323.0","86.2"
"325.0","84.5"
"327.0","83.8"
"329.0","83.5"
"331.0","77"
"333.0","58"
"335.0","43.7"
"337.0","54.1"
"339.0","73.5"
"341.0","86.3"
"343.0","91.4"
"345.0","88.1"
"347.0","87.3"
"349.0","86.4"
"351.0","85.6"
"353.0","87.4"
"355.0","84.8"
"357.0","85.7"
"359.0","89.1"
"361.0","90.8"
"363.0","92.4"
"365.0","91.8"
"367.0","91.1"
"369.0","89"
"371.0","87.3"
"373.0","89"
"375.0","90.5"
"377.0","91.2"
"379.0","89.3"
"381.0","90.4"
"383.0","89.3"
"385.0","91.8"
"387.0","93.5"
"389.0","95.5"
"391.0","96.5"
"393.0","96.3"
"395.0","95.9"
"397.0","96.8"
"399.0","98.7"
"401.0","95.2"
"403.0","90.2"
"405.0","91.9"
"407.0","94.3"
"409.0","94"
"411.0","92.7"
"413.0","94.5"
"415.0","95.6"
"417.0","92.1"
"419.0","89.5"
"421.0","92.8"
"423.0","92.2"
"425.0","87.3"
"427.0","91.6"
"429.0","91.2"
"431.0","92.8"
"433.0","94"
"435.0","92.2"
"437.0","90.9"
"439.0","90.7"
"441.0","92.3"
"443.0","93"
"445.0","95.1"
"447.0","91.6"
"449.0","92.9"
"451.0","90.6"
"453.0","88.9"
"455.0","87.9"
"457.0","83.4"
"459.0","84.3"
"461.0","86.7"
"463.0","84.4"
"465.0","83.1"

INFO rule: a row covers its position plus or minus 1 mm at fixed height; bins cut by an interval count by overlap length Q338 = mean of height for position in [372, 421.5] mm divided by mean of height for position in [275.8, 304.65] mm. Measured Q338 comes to 1.66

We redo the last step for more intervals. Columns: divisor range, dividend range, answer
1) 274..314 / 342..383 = 1.44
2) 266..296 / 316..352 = 1.30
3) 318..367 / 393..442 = 1.13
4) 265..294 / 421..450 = 1.49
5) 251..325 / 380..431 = 1.39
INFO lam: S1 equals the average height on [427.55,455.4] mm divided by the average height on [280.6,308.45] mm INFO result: 1.60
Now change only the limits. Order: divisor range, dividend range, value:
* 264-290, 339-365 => 1.36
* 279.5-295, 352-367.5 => 1.75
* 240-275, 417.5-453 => 1.38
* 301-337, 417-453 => 1.22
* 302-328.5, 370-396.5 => 1.15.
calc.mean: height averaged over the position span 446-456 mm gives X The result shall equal 90.4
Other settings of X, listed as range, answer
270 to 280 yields 69.5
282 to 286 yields 50.7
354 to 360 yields 86.5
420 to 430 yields 91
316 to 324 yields 85.3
